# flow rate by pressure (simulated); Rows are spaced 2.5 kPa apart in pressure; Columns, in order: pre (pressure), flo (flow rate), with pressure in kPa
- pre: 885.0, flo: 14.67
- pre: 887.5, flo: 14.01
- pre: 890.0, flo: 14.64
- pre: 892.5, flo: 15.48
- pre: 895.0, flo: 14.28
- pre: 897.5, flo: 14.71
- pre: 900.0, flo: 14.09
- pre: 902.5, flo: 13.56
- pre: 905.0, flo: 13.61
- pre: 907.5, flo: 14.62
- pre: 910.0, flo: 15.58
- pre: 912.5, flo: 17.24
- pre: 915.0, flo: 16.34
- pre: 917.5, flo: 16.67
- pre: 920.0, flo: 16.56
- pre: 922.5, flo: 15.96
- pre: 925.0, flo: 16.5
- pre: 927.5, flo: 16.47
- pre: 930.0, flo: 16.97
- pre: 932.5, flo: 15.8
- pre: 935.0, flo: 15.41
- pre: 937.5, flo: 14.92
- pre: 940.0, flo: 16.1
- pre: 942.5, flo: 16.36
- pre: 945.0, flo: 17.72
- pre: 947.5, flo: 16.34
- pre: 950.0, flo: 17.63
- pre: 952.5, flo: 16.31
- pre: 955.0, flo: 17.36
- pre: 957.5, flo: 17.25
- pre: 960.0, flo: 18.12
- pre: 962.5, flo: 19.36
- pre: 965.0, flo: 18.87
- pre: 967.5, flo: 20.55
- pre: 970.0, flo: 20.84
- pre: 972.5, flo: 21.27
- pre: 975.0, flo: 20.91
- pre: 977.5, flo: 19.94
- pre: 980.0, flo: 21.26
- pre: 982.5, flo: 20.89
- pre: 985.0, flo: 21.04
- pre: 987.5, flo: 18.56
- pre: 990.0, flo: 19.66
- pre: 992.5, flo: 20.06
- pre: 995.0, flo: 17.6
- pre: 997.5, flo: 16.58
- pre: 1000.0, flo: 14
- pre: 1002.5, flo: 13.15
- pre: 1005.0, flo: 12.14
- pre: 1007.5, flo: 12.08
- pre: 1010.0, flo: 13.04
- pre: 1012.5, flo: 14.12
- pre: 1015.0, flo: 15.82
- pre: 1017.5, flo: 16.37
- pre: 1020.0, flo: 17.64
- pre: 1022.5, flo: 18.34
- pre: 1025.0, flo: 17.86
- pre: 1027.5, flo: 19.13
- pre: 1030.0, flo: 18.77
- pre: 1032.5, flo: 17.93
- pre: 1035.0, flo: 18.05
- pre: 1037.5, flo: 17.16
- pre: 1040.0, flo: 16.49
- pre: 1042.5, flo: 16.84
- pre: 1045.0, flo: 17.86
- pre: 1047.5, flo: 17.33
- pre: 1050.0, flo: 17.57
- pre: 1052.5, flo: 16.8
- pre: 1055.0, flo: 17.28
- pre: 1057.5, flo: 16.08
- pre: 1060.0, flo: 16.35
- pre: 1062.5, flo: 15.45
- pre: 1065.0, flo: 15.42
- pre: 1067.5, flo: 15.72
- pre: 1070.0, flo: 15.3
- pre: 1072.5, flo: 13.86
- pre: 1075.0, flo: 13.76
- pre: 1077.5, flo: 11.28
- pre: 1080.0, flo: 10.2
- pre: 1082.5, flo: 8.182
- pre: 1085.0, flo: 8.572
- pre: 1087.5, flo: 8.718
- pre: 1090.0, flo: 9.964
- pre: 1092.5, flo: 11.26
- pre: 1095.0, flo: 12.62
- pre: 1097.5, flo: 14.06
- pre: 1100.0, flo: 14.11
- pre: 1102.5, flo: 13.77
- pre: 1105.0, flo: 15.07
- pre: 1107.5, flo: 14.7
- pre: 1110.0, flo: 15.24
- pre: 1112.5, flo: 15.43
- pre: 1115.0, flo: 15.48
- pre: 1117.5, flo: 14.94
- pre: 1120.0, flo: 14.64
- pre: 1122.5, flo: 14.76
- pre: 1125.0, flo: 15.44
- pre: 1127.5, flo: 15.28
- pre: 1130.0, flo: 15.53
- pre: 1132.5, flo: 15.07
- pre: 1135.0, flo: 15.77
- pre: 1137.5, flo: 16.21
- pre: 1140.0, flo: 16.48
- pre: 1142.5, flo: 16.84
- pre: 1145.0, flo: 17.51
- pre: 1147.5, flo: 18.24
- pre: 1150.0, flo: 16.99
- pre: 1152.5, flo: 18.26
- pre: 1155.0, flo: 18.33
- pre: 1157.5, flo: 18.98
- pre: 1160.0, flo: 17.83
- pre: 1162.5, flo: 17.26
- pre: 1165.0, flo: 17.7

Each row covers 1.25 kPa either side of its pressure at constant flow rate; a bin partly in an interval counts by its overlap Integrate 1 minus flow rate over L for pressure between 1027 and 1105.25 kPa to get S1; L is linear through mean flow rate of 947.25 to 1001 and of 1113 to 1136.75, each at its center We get 9.7 kPa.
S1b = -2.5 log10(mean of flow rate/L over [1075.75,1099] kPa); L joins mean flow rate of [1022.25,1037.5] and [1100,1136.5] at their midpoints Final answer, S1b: 0.45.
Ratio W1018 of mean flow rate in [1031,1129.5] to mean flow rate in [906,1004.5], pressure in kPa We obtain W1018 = 0.83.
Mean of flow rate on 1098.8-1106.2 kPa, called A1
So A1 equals 14.3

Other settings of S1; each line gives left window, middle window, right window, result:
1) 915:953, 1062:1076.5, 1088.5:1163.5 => 0.86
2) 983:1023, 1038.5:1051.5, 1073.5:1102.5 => -3.18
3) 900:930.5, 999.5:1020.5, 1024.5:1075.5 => 2.93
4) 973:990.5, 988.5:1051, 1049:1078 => 4.80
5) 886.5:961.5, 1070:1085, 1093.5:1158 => 4.02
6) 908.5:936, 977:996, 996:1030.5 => -4.93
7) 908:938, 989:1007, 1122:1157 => 0.41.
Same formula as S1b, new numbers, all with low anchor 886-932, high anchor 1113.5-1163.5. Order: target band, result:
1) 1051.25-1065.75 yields -0.010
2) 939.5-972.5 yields -0.158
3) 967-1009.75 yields -0.150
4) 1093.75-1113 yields 0.141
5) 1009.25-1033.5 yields -0.068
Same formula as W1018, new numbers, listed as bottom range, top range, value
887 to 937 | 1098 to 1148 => 1.00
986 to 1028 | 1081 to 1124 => 0.80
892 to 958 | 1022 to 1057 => 1.11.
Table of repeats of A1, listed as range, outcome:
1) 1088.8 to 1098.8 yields 12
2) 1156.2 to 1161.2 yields 18.4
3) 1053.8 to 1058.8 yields 16.7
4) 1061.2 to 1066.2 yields 15.4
